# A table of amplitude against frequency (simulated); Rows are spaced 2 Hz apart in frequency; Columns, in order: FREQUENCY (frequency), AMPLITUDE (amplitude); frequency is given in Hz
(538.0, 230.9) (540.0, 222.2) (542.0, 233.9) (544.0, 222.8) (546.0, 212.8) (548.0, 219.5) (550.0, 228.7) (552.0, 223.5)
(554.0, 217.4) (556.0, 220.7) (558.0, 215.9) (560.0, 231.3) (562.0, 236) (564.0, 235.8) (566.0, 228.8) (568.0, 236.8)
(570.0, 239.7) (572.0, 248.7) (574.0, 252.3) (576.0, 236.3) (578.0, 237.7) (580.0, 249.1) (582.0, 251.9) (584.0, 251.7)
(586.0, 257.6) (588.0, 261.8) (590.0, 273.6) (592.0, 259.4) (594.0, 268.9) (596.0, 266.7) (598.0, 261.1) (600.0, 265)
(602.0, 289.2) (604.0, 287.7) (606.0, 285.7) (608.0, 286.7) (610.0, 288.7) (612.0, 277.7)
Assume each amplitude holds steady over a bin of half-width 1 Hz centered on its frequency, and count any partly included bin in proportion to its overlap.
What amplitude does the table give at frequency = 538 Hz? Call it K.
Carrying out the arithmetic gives 230.9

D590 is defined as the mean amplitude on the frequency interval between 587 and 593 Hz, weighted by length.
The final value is 265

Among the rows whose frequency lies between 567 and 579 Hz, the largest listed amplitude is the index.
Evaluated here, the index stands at 252.3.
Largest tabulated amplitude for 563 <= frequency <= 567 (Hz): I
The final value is 235.8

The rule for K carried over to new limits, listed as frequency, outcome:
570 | 239.7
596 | 266.7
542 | 233.9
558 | 215.9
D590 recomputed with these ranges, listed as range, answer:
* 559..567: 233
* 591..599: 264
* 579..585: 251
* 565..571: 235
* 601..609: 287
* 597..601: 263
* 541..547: 223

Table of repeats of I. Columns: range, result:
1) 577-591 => 273.6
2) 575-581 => 249.1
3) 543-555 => 228.7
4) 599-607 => 289.2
